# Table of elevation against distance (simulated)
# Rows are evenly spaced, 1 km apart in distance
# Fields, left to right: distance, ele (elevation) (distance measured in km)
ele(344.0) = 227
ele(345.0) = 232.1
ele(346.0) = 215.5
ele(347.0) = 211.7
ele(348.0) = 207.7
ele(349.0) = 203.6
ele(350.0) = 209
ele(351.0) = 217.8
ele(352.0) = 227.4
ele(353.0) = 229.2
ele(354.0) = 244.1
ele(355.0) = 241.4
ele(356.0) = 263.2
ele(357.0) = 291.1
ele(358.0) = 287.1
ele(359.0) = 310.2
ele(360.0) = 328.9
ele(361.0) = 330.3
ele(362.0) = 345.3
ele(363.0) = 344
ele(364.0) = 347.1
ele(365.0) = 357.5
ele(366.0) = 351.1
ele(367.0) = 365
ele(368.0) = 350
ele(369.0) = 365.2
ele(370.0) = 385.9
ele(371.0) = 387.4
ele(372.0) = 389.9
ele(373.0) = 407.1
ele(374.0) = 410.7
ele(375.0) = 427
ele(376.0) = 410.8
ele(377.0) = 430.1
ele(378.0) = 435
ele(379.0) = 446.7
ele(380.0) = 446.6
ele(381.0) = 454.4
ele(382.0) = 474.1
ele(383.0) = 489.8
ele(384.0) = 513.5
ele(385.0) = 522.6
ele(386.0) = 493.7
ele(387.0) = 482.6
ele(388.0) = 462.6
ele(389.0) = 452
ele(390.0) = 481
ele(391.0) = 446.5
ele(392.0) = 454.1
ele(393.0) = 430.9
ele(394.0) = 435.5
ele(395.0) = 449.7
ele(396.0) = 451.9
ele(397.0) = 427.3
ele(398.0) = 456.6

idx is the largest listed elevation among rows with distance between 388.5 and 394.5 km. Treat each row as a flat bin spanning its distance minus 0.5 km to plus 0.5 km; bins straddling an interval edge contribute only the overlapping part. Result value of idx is 481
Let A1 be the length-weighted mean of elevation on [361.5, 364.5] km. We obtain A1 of 345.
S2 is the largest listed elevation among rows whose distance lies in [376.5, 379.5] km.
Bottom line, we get 446.7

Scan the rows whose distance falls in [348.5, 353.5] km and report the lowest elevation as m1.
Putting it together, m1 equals 203.6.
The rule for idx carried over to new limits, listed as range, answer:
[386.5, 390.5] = 482.6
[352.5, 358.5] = 291.1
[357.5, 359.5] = 310.2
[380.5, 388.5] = 522.6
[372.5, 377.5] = 430.1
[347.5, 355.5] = 244.1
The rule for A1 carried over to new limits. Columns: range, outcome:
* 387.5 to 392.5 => 459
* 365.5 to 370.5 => 363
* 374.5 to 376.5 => 419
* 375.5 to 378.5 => 425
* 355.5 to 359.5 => 288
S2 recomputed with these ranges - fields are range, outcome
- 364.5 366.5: 357.5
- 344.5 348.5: 232.1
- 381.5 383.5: 489.8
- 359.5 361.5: 330.3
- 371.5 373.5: 407.1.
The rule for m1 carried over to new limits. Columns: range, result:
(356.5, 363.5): 287.1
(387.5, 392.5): 446.5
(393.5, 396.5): 435.5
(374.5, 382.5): 410.8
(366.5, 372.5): 350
